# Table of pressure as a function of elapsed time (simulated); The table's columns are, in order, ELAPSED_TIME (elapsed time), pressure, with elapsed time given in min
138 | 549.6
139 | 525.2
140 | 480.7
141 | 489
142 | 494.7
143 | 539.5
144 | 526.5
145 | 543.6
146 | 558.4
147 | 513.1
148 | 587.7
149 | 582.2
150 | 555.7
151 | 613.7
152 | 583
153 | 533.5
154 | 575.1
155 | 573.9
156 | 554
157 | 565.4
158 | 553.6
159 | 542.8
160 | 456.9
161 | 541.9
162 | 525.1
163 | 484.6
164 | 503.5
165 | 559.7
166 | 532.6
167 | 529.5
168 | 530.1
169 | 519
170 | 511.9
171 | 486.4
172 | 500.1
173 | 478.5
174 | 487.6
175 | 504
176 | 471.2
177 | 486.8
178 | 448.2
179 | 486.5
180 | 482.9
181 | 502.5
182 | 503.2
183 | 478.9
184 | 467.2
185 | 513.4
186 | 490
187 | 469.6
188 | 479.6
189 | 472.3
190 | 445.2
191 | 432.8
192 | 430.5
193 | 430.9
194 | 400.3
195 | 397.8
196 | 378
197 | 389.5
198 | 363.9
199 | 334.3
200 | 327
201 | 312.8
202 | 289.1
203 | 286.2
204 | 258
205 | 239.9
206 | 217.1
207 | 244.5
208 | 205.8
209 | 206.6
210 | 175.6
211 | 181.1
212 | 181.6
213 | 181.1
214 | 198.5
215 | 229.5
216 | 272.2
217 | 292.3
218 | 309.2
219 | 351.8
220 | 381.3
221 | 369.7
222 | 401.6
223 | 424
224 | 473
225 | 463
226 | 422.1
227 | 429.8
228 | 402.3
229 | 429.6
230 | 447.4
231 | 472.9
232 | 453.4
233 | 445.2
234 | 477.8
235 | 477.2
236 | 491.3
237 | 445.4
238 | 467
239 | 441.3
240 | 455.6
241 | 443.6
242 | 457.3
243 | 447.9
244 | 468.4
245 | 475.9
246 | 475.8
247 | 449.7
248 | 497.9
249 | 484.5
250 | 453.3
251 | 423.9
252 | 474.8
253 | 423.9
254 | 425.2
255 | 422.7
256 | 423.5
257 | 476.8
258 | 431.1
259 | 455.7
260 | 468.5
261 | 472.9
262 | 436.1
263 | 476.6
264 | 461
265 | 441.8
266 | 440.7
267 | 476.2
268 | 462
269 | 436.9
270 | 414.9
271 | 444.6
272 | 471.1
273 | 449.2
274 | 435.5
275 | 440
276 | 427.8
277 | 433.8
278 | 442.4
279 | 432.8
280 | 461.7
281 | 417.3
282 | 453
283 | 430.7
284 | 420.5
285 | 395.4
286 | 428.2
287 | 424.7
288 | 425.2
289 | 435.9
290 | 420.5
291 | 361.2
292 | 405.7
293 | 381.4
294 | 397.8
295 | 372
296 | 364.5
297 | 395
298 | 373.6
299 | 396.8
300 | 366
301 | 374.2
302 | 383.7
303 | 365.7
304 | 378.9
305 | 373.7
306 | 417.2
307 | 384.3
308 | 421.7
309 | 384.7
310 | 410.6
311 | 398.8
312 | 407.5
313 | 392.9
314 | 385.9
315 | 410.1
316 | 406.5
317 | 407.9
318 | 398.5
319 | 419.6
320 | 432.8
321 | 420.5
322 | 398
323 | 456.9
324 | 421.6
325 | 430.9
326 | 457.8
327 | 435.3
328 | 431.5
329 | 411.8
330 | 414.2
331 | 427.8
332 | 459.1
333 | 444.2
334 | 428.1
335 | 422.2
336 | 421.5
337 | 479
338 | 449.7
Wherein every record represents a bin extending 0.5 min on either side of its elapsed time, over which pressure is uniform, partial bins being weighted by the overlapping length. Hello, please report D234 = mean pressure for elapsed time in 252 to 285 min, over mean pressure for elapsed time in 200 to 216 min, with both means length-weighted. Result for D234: 1.9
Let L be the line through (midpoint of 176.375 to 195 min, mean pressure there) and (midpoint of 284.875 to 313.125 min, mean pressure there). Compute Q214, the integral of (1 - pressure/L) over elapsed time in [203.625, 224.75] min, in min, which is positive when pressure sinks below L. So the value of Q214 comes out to 8.0 min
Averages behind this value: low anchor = 466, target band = 278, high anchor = 394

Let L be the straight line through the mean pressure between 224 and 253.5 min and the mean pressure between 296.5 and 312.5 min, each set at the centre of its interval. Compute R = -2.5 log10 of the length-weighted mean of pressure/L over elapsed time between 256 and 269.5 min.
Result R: -0.06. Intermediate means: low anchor 455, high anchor 390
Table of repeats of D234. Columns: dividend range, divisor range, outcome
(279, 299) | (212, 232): 1.13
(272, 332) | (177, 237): 1.09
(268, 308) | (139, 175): 0.78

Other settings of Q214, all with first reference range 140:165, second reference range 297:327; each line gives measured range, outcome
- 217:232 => 2.1 min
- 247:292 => -0.2 min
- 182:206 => 5.3 min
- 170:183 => 0.8 min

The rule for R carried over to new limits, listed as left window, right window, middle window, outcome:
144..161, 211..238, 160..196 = 0.021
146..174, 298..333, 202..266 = 0.204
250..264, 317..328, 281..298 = 0.080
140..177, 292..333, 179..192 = 0.069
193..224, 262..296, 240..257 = -0.214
